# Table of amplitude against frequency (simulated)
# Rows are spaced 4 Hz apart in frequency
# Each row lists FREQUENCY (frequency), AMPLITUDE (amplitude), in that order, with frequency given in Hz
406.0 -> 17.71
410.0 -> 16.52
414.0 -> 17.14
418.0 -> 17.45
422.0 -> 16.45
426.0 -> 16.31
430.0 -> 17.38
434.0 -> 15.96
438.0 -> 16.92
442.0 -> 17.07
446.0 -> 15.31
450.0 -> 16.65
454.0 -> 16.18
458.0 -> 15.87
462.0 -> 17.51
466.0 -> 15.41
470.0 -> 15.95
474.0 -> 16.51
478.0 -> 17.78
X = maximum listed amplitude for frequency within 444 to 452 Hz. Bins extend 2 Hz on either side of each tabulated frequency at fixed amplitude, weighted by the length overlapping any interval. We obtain 16.65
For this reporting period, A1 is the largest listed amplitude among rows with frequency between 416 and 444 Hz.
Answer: 17.45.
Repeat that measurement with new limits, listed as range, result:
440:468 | 17.51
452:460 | 16.18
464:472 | 15.95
